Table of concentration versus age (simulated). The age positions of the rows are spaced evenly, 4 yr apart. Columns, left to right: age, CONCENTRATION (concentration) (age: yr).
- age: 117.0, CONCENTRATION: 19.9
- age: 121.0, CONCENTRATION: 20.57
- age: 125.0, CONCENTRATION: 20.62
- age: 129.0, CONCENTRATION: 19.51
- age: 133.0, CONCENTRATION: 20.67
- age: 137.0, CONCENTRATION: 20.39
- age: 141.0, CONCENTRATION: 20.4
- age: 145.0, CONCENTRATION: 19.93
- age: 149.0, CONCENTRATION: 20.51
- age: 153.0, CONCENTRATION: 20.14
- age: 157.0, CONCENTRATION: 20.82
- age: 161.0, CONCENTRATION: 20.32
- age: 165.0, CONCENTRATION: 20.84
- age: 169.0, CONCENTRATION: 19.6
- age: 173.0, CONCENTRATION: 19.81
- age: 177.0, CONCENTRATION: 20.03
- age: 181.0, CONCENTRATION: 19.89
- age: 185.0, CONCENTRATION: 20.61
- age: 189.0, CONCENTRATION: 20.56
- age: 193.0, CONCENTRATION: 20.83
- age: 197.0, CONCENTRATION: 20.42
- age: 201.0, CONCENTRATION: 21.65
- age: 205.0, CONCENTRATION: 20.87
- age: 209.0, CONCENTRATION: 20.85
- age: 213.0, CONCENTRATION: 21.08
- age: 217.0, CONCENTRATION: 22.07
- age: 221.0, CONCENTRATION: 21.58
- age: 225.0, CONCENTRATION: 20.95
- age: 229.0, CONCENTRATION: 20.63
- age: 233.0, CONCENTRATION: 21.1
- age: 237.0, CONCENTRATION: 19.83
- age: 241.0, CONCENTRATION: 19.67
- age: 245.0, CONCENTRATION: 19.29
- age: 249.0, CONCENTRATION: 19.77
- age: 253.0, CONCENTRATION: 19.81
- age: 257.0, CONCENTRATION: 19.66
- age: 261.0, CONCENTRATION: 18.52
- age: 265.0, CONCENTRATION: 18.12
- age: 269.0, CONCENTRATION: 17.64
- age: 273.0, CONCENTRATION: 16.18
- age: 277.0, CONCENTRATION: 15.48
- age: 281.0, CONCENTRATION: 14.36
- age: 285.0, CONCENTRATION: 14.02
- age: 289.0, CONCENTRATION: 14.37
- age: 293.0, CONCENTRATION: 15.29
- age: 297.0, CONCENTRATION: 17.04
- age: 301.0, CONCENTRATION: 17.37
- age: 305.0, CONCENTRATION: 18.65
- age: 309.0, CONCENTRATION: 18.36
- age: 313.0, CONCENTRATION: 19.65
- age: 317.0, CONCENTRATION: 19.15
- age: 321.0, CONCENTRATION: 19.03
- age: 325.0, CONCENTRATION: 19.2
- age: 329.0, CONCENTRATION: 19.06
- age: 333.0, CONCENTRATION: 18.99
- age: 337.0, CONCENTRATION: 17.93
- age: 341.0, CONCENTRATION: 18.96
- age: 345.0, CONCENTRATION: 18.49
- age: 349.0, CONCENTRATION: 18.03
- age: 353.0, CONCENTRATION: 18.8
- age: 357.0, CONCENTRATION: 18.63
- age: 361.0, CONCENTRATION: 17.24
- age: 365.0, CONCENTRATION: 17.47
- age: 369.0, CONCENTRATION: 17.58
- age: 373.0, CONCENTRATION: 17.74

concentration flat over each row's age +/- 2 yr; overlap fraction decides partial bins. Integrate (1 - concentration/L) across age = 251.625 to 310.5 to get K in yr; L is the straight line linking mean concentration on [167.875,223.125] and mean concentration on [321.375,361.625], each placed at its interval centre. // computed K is 7.7 yr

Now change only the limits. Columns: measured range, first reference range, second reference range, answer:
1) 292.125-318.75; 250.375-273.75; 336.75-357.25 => 0.66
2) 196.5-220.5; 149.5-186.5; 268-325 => -2.54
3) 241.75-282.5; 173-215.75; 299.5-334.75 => 3.51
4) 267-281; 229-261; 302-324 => 2.38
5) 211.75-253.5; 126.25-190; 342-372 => -2.38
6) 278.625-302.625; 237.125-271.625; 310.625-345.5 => 4.58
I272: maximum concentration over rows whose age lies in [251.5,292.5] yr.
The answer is 19.81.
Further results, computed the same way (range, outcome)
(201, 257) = 22.07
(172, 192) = 20.61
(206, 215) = 21.08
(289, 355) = 19.65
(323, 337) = 19.2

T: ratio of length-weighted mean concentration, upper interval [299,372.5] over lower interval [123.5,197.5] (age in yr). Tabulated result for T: 0.9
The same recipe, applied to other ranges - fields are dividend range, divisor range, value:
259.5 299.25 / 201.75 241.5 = 0.77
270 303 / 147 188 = 0.77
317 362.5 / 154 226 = 0.90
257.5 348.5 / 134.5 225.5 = 0.85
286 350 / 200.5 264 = 0.88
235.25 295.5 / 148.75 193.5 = 0.86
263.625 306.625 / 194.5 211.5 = 0.77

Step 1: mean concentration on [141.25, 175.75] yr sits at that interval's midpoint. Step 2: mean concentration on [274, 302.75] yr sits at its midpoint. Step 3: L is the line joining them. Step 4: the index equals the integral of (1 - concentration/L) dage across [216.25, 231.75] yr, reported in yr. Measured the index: -3.0 yr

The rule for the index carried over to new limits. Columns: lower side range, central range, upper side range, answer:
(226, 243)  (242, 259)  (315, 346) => 0.4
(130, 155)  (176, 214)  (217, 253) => -0.6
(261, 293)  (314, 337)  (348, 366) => -2.4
